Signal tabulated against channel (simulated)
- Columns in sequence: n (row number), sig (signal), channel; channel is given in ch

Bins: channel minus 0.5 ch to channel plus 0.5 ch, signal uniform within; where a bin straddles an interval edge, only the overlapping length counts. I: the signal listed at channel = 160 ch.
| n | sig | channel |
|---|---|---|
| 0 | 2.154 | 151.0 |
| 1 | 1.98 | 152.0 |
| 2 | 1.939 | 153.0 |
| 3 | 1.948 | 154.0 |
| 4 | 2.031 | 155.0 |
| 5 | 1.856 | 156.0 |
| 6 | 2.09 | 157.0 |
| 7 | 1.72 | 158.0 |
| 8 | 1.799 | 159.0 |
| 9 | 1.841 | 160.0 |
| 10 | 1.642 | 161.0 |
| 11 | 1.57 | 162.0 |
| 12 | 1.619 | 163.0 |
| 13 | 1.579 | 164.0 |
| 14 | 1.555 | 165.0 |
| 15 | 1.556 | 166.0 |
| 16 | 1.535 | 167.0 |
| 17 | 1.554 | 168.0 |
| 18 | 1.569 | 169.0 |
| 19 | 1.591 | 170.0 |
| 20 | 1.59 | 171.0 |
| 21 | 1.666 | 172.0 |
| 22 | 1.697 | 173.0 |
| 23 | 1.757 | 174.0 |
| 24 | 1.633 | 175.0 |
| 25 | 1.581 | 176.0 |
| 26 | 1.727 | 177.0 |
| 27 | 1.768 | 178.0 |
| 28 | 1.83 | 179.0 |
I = 1.841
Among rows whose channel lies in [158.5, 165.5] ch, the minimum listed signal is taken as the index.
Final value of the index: 1.555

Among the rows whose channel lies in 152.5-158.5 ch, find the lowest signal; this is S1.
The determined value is 1.72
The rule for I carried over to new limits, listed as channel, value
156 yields 1.856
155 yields 2.031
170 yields 1.591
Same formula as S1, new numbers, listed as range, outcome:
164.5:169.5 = 1.535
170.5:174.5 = 1.59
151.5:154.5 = 1.939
